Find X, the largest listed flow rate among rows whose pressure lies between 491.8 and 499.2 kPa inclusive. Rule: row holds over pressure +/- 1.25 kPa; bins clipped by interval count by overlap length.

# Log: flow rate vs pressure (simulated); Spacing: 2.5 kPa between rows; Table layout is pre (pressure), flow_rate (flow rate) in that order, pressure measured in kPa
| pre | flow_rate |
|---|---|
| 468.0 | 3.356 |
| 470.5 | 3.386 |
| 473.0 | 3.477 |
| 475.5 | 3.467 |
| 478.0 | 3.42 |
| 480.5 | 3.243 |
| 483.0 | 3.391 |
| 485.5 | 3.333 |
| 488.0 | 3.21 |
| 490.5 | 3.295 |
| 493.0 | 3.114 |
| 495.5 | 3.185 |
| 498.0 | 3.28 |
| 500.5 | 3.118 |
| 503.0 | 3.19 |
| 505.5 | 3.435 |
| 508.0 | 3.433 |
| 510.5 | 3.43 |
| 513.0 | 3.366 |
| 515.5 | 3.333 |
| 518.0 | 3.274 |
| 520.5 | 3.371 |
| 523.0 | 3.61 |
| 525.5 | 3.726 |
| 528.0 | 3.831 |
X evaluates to 3.28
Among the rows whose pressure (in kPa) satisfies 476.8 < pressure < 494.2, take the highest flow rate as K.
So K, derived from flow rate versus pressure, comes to 3.42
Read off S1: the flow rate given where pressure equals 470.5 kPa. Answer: 3.386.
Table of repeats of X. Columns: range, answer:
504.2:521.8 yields 3.435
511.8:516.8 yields 3.366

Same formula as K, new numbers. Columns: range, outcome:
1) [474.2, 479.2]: 3.467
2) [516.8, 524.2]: 3.61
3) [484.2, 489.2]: 3.333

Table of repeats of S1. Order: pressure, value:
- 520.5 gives 3.371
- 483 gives 3.391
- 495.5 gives 3.185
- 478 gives 3.42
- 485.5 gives 3.333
